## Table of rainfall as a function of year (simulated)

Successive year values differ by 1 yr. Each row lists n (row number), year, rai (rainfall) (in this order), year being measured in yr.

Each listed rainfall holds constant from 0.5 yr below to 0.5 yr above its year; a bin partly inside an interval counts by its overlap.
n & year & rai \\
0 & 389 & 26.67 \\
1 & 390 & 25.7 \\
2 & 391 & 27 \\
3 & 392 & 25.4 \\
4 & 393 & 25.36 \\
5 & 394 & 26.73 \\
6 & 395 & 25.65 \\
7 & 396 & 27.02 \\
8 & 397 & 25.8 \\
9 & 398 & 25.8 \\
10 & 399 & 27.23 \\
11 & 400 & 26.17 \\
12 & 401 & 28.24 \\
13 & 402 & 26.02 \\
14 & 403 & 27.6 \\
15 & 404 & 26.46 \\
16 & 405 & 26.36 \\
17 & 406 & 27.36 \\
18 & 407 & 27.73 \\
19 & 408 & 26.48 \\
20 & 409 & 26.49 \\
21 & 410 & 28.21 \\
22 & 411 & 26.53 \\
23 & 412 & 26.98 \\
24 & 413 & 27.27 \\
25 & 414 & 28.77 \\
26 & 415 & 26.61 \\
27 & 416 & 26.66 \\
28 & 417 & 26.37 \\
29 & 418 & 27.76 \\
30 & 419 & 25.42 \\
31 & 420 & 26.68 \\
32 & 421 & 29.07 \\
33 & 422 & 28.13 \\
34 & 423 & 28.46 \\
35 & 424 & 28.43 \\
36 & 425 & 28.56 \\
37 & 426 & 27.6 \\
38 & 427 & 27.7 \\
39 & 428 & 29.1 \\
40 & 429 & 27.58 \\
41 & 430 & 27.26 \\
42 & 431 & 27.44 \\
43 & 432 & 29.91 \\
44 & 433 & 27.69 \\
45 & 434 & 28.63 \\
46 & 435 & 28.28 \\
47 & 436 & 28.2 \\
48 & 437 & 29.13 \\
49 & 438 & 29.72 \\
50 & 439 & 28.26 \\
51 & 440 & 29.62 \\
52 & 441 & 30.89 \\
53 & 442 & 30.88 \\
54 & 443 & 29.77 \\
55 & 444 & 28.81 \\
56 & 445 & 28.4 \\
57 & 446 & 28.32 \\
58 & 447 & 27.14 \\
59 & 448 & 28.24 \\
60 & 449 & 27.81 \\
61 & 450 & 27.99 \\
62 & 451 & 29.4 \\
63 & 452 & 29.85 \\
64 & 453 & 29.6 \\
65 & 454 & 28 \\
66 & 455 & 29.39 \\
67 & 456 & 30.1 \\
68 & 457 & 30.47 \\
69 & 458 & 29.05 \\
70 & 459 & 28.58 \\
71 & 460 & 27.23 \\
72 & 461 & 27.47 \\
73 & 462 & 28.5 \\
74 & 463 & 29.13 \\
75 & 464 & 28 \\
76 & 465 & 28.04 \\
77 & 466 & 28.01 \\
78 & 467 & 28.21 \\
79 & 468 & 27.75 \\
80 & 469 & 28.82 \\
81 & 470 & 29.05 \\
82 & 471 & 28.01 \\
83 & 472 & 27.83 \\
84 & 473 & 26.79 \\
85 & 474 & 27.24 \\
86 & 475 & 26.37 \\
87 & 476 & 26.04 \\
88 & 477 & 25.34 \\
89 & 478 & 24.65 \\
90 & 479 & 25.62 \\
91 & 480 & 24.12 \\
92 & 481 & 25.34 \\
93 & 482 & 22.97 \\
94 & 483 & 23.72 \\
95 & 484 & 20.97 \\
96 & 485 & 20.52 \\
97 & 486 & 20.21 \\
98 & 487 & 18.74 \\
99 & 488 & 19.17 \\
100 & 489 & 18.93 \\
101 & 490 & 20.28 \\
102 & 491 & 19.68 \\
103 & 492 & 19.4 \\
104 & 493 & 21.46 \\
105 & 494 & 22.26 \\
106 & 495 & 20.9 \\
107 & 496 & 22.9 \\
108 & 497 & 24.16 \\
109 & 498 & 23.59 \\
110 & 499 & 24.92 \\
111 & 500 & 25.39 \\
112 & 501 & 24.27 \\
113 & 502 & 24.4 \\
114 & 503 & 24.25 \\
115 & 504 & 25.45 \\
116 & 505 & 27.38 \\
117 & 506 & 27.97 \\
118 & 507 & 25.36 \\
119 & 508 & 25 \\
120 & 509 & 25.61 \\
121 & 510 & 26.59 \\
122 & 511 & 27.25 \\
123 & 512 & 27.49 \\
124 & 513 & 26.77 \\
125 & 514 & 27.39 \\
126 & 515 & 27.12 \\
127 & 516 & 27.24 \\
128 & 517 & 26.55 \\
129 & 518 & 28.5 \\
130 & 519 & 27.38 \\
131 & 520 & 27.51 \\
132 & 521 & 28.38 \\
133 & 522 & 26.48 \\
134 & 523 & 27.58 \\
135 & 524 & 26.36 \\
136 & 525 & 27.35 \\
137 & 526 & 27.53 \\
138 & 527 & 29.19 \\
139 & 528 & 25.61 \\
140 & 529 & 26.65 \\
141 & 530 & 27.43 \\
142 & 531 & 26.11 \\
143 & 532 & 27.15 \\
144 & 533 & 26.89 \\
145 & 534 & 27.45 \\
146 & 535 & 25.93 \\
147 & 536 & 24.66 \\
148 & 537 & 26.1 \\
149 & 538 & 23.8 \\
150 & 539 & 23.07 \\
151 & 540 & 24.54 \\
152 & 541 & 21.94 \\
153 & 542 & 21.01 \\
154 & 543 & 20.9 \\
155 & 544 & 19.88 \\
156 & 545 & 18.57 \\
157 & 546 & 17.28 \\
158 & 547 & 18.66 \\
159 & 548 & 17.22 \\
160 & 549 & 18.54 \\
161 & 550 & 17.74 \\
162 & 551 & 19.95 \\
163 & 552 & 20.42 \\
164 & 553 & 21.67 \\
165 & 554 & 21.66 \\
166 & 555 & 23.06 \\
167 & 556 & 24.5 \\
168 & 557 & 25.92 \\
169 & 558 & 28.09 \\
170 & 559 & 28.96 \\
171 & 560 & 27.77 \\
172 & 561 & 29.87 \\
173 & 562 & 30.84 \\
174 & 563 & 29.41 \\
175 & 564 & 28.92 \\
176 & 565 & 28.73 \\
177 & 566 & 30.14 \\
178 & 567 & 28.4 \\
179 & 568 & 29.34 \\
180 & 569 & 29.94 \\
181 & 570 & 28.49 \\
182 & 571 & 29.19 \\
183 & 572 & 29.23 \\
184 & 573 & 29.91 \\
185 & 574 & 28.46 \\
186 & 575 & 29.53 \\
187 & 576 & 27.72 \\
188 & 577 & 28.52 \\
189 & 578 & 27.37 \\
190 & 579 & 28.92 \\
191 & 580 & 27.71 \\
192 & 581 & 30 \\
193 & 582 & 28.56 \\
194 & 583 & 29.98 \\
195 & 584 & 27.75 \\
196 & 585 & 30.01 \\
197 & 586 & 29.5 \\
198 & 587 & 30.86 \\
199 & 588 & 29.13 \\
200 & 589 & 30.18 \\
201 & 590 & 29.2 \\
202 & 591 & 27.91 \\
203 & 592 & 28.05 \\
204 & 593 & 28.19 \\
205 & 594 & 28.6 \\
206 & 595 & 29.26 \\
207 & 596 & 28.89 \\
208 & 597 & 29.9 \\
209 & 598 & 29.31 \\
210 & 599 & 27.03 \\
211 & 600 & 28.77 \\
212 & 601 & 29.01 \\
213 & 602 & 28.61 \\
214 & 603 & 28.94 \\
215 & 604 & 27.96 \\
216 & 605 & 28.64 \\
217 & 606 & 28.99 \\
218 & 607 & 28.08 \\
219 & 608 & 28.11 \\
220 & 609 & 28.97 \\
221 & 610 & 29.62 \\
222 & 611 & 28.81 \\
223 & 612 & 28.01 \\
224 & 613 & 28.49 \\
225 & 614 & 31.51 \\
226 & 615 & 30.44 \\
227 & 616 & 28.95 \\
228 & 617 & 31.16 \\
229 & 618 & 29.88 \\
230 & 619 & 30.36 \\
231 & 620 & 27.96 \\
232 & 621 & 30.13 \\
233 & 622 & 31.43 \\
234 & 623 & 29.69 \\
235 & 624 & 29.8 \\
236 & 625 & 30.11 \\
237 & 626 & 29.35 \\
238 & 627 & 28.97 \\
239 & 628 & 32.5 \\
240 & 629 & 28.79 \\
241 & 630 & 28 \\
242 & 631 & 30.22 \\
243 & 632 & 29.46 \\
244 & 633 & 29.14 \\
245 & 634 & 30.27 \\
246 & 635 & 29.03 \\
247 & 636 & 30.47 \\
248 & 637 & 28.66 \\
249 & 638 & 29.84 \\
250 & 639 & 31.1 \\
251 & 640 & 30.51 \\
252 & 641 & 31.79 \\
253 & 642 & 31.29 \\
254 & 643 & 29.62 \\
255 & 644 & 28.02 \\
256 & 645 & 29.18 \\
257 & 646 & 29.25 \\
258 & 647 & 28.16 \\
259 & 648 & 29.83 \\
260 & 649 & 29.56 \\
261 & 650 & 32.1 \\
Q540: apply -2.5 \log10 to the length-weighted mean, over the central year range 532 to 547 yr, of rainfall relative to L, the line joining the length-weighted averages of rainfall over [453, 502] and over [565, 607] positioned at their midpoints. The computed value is 0.19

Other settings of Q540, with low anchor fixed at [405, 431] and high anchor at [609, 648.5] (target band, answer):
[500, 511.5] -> 0.11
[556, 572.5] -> 0.01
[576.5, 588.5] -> 0.01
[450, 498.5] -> 0.10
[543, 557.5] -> 0.38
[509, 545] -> 0.11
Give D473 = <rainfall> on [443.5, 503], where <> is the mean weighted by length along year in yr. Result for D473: 25.7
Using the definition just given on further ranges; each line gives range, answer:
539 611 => 26.8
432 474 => 28.7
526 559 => 23.3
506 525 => 27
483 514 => 23.4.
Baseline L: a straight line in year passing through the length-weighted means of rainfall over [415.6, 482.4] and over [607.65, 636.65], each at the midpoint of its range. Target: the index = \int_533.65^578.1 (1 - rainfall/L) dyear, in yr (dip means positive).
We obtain 5.9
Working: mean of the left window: 28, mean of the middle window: 25.2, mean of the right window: 29.6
